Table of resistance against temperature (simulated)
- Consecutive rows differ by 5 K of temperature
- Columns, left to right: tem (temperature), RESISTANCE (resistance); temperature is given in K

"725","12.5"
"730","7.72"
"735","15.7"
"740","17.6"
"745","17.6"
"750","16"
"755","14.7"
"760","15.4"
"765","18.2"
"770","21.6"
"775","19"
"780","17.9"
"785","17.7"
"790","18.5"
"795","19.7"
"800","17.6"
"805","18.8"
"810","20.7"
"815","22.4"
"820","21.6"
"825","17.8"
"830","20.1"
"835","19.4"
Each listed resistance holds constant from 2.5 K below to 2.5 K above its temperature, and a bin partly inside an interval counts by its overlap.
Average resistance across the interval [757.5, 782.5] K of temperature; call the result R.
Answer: 18.4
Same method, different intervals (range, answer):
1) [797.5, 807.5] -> 18.2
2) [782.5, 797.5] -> 18.6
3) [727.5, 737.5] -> 11.7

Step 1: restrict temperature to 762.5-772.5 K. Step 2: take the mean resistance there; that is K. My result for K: 19.9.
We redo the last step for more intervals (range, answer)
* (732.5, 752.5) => 16.7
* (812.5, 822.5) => 22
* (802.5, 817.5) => 20.6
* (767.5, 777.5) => 20.3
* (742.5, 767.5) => 16.4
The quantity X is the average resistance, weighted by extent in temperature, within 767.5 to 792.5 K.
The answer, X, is 18.9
